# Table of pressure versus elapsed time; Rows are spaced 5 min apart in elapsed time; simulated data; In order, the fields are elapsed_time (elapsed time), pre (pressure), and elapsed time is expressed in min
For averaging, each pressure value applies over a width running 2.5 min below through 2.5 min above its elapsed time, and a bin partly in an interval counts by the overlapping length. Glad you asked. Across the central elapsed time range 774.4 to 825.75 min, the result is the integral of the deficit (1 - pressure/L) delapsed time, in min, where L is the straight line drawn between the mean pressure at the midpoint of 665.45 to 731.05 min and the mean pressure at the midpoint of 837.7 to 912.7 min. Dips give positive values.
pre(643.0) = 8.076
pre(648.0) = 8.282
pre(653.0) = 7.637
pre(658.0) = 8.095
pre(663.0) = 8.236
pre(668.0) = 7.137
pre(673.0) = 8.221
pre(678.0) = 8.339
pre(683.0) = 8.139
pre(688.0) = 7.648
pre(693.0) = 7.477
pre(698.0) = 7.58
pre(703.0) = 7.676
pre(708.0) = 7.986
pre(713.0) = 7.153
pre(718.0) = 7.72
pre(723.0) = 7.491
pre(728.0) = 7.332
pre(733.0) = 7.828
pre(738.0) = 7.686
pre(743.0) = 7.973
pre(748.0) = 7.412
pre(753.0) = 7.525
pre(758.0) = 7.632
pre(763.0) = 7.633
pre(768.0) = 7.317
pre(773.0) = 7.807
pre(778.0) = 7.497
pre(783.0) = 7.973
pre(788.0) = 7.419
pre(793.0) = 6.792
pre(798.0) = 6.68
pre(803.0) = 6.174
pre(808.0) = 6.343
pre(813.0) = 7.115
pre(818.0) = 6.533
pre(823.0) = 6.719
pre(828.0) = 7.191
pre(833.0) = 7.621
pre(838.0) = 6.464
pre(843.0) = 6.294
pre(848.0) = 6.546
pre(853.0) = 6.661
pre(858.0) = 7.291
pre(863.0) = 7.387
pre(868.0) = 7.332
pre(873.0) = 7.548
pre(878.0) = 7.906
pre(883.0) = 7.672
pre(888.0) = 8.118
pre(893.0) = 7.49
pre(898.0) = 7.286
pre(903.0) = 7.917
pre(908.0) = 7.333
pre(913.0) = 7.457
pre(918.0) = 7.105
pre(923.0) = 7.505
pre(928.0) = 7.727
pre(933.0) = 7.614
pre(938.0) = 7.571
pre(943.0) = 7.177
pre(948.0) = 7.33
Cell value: 3.6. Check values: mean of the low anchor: 7.69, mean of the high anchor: 7.31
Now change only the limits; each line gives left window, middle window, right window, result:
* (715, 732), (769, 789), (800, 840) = -1.6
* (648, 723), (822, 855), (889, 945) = 3.5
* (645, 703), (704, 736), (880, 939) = 0.9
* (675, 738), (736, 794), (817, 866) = -1.8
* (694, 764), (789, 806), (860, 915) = 2.2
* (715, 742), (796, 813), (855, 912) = 2.5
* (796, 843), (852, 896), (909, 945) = -2.6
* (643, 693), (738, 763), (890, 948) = 0.5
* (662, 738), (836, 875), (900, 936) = 3.3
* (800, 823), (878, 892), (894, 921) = -1.2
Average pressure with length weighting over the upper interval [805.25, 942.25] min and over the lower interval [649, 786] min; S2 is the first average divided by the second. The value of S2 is 0.9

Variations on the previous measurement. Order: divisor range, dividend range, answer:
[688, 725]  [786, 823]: 0.88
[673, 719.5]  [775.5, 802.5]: 0.93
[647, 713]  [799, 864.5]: 0.86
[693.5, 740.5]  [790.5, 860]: 0.89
